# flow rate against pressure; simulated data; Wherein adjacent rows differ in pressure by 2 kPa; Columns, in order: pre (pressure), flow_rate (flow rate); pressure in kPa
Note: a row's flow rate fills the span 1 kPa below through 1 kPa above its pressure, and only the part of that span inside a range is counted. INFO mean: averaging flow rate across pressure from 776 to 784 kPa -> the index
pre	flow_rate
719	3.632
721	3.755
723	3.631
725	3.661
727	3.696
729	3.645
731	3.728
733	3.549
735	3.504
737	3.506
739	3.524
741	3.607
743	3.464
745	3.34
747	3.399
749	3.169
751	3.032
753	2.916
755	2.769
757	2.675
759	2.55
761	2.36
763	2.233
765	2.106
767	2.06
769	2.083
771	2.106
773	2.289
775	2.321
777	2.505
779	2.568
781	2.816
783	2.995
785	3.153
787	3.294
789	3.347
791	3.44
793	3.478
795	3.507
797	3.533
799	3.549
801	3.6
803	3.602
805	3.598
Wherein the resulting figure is 2.72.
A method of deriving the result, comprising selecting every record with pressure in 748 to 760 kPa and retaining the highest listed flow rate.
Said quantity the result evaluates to 3.169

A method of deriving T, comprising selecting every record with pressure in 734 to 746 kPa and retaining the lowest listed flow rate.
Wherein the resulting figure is 3.34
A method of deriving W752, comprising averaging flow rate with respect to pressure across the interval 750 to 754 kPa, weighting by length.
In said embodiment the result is 2.97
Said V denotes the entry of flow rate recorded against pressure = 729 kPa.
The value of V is 3.645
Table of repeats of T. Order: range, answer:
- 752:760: 2.55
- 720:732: 3.631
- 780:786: 2.816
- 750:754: 2.916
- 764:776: 2.06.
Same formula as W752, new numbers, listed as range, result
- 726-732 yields 3.69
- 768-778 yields 2.26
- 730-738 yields 3.57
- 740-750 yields 3.4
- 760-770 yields 2.17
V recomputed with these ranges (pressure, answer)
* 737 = 3.506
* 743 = 3.464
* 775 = 2.321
